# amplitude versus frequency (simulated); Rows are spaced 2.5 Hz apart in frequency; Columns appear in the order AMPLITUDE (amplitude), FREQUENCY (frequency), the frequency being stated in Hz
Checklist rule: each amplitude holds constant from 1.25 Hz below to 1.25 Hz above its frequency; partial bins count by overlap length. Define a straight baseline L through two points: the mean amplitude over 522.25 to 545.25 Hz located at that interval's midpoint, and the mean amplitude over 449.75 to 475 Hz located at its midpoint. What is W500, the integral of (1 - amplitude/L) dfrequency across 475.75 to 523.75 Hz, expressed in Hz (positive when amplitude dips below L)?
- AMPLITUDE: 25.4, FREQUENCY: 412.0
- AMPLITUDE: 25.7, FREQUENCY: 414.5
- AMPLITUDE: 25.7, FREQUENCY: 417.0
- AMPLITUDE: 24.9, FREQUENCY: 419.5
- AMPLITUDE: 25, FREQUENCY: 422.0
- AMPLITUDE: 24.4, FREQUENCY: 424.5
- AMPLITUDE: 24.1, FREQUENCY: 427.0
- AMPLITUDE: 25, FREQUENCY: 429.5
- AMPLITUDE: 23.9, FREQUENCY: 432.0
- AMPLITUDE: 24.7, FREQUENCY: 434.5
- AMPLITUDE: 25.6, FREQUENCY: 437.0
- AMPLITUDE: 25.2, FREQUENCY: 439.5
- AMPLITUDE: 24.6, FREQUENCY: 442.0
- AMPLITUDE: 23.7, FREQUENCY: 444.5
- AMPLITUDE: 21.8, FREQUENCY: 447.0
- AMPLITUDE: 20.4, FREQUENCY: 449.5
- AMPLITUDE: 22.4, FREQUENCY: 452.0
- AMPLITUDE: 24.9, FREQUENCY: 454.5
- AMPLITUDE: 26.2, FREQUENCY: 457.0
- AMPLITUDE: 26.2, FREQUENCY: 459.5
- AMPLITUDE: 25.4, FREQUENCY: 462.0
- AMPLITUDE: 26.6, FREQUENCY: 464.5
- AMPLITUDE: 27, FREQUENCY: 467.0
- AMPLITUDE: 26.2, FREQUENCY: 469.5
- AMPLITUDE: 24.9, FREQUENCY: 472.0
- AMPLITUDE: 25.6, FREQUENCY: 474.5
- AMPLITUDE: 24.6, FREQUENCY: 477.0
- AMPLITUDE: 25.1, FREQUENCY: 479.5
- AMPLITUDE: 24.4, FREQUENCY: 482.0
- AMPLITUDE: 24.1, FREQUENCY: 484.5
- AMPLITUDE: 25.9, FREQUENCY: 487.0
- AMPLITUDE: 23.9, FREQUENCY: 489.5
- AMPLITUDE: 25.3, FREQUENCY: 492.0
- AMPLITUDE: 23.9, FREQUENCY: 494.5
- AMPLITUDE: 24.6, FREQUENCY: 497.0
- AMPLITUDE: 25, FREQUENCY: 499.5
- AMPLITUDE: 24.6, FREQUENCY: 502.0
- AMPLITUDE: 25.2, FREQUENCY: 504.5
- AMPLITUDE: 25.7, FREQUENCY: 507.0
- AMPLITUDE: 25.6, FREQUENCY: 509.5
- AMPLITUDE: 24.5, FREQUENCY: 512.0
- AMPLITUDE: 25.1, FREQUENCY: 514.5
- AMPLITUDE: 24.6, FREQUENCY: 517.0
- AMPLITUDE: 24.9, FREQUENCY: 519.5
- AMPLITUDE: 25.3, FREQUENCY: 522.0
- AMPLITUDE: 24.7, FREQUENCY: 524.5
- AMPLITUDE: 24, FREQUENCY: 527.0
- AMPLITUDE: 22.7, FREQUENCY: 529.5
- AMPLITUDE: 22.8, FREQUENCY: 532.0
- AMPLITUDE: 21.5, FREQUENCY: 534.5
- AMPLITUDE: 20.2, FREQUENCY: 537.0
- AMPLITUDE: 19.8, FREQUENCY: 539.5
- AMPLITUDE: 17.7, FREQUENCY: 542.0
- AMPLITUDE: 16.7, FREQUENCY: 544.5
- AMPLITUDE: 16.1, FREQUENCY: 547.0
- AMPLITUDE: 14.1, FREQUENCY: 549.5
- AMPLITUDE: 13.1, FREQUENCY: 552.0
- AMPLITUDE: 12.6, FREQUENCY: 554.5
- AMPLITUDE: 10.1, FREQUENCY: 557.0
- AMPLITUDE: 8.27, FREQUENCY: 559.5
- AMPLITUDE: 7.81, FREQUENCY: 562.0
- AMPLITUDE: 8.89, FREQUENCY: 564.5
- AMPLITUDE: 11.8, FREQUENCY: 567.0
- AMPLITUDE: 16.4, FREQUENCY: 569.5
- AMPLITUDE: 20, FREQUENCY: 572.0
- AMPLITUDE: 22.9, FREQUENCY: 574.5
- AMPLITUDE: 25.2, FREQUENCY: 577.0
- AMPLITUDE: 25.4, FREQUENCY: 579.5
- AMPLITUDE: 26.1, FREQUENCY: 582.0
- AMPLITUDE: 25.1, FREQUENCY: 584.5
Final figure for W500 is -3.3 Hz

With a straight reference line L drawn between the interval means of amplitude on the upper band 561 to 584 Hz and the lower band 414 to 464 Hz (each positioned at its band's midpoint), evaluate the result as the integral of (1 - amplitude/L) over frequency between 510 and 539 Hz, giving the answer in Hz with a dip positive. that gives -4.01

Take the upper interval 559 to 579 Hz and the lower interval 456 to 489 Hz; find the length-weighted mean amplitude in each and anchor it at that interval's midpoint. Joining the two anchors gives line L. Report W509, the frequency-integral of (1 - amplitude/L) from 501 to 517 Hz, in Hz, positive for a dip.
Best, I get -2.4 Hz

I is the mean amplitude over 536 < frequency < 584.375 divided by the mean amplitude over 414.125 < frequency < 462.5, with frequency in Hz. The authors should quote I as 0.68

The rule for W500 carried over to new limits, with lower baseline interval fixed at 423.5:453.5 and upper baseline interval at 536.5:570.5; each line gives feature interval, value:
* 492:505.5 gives -4.5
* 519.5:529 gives -4.8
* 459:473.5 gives -3.2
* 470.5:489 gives -4.4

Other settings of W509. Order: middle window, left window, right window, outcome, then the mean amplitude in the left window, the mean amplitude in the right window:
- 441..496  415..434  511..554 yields -3.6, 24.8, 20.9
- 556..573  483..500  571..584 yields 8.7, 24.7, 24.1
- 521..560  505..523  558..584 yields 6.4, 25.1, 17.4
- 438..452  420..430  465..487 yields 1.0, 24.6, 25.3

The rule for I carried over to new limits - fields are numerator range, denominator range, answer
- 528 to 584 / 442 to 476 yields 0.70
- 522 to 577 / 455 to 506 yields 0.68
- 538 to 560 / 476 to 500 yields 0.59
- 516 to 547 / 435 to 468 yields 0.89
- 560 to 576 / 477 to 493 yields 0.59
